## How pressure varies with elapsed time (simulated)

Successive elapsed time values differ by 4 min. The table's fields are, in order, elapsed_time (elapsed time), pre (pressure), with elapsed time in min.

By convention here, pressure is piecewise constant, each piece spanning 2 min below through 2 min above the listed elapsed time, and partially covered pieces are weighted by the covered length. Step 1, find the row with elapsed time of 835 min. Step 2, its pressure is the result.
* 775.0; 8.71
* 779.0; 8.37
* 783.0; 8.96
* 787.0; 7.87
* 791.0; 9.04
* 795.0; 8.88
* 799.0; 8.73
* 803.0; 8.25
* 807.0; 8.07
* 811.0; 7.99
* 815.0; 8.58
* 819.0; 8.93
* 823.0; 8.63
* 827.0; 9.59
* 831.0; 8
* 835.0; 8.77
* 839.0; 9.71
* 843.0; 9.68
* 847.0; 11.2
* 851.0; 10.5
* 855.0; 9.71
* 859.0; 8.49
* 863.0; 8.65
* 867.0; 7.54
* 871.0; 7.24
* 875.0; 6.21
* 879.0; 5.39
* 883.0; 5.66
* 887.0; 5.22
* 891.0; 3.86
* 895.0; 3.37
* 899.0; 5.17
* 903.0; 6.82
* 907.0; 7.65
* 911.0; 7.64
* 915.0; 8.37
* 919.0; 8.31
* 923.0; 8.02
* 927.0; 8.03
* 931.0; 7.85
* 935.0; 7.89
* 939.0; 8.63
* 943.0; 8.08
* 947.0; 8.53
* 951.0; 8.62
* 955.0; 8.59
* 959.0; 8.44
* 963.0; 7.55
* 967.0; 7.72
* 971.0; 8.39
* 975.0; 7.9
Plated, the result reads 8.77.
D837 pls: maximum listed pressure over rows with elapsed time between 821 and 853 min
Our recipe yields 11.2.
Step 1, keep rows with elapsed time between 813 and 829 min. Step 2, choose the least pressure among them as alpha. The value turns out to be 8.58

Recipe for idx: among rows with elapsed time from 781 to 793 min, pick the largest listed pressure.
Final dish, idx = 9.04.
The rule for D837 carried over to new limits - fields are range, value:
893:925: 8.37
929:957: 8.63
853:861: 9.71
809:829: 9.59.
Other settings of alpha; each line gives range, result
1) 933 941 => 7.89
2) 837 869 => 7.54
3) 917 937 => 7.85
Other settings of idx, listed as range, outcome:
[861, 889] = 8.65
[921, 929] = 8.03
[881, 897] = 5.66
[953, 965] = 8.59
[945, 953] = 8.62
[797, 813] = 8.73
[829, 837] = 8.77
